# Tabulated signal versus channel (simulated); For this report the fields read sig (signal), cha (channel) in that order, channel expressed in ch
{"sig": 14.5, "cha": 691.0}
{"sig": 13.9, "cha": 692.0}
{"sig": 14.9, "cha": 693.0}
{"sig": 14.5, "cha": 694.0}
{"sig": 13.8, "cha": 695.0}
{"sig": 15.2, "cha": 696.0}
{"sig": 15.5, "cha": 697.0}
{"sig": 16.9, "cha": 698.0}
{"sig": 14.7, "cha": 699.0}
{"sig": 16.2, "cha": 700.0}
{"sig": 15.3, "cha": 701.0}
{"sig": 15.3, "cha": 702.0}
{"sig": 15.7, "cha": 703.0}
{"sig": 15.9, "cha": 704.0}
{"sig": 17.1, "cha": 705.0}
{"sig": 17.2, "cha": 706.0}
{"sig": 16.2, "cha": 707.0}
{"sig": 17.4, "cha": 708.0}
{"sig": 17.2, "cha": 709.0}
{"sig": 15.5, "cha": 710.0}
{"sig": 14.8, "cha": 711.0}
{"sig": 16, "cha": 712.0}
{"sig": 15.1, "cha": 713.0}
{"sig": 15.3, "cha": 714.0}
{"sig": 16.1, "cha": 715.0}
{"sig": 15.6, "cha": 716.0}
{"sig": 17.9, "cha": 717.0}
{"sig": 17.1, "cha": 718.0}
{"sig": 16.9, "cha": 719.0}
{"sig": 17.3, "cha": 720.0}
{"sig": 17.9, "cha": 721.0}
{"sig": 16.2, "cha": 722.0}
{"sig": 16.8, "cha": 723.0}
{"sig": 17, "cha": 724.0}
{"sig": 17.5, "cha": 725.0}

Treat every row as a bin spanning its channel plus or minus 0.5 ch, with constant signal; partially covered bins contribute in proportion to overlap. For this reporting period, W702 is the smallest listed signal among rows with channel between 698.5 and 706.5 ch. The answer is 14.7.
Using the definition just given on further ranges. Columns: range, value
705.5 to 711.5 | 14.8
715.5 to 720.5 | 15.6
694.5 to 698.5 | 13.8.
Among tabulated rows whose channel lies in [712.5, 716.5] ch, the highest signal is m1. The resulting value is 16.1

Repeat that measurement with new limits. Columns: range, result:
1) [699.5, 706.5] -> 17.2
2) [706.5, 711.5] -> 17.4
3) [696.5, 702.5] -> 16.9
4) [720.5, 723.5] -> 17.9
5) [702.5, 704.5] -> 15.9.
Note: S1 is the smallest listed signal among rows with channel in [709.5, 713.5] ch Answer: 14.8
